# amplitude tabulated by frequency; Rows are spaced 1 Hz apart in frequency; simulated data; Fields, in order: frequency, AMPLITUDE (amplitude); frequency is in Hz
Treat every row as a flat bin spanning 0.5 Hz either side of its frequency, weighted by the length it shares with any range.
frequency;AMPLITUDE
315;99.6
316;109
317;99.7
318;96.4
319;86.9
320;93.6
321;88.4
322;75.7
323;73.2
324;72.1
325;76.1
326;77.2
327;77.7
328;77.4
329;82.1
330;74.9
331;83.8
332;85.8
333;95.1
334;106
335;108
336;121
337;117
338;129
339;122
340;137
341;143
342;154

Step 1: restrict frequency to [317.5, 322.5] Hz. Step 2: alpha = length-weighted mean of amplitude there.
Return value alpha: 88.2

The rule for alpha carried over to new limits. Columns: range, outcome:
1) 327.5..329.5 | 79.8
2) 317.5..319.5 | 91.7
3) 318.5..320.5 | 90.2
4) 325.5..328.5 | 77.4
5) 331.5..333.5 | 90.4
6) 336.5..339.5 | 123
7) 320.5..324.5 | 77.4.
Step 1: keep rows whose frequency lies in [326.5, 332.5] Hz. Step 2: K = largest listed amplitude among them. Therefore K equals 85.8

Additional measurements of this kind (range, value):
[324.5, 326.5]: 77.2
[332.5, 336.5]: 121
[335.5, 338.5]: 129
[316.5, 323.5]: 99.7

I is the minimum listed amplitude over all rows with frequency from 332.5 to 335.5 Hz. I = 95.1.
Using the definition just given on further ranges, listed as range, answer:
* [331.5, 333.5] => 85.8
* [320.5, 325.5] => 72.1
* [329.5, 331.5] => 74.9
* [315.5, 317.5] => 99.7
